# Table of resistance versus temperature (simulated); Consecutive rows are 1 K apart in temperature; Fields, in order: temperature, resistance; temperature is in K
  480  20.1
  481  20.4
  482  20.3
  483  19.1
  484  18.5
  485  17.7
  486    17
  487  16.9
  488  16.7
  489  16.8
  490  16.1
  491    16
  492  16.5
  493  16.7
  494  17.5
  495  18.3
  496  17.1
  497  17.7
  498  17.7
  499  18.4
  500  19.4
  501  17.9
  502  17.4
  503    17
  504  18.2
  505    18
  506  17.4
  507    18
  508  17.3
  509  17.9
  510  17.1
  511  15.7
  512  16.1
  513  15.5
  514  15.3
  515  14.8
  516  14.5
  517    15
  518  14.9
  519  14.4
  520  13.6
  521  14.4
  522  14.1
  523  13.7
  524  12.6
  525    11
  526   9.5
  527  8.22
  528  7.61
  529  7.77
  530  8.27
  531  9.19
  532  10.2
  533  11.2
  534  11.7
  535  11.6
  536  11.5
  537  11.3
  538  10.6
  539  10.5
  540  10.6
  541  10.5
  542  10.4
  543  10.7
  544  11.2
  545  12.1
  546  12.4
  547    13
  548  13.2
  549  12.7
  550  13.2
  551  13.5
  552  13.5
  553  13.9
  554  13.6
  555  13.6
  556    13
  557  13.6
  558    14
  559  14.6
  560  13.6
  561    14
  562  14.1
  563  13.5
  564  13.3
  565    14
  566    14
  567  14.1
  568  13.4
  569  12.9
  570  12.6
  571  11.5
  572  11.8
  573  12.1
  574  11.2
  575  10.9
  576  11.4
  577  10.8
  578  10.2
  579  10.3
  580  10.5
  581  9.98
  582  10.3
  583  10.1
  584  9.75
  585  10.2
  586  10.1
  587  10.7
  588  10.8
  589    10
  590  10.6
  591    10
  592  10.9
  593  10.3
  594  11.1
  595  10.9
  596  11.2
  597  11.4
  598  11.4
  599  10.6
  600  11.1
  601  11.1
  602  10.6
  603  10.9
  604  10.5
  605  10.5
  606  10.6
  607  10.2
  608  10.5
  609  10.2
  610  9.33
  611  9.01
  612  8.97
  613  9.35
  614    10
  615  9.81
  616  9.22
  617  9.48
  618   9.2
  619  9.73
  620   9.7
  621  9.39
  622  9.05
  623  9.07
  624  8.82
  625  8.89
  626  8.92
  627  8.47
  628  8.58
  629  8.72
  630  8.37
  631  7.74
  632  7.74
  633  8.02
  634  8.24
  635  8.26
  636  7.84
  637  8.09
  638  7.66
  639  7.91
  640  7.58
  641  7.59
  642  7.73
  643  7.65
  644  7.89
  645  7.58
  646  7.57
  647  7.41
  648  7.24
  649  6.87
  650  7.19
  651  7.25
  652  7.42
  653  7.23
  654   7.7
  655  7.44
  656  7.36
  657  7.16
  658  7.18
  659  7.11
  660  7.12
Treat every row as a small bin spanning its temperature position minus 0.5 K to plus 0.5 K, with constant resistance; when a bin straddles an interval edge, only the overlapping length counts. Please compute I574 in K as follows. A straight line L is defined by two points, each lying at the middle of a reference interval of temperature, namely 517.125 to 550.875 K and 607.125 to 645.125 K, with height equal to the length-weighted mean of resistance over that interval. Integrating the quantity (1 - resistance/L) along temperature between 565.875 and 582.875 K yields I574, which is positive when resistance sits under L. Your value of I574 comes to -2.08 K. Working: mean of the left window 11.5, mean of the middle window 11.6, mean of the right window 8.72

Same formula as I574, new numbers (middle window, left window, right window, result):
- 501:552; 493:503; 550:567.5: 8.97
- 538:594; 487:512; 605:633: 3.75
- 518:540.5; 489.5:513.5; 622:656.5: 6.22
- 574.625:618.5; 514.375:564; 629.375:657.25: -2.86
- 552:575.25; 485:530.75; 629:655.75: -1.96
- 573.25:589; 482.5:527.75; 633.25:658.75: 1.33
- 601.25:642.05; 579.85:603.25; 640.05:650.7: -0.89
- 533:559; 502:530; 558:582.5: 1.87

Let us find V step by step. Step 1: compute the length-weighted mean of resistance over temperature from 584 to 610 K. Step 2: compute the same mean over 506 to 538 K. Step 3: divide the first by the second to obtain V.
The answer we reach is 0.81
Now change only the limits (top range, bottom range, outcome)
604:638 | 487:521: 0.55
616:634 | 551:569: 0.64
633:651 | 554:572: 0.57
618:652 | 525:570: 0.68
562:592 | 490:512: 0.66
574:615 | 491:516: 0.61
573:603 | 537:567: 0.83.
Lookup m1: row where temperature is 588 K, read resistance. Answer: 10.8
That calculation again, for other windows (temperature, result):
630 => 8.37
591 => 10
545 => 12.1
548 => 13.2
